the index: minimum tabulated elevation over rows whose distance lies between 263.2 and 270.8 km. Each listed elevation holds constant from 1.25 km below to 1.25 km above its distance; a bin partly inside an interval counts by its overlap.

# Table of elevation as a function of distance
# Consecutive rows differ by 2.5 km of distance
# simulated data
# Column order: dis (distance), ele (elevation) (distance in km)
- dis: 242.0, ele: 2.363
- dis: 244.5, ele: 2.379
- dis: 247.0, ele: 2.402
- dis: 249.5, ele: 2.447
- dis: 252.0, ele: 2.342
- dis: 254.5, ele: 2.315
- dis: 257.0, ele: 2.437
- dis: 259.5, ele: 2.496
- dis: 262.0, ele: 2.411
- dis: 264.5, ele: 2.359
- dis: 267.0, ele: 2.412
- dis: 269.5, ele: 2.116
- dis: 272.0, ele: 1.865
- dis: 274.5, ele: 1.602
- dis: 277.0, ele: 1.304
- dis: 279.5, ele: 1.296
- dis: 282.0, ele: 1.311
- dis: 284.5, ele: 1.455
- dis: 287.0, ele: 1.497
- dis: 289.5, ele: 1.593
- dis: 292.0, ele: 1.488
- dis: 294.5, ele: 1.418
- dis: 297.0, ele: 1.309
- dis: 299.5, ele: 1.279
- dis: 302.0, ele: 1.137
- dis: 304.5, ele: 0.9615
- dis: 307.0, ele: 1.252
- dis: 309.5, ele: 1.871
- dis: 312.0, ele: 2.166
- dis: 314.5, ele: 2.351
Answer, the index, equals 2.116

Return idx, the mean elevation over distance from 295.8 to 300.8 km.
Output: 1.29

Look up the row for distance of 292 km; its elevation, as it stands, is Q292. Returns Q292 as 1.488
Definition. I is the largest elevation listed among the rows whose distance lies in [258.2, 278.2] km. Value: 2.496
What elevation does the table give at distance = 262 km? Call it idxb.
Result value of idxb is 2.411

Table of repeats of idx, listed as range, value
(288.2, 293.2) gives 1.54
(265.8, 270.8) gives 2.26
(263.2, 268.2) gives 2.39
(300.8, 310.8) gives 1.31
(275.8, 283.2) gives 1.3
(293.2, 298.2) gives 1.37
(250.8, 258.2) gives 2.36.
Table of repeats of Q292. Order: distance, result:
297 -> 1.309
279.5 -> 1.296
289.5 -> 1.593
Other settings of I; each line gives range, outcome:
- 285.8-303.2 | 1.593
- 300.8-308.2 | 1.252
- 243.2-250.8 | 2.447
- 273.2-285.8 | 1.602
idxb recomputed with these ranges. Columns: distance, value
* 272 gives 1.865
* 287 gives 1.497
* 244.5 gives 2.379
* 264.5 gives 2.359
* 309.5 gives 1.871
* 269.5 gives 2.116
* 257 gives 2.437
